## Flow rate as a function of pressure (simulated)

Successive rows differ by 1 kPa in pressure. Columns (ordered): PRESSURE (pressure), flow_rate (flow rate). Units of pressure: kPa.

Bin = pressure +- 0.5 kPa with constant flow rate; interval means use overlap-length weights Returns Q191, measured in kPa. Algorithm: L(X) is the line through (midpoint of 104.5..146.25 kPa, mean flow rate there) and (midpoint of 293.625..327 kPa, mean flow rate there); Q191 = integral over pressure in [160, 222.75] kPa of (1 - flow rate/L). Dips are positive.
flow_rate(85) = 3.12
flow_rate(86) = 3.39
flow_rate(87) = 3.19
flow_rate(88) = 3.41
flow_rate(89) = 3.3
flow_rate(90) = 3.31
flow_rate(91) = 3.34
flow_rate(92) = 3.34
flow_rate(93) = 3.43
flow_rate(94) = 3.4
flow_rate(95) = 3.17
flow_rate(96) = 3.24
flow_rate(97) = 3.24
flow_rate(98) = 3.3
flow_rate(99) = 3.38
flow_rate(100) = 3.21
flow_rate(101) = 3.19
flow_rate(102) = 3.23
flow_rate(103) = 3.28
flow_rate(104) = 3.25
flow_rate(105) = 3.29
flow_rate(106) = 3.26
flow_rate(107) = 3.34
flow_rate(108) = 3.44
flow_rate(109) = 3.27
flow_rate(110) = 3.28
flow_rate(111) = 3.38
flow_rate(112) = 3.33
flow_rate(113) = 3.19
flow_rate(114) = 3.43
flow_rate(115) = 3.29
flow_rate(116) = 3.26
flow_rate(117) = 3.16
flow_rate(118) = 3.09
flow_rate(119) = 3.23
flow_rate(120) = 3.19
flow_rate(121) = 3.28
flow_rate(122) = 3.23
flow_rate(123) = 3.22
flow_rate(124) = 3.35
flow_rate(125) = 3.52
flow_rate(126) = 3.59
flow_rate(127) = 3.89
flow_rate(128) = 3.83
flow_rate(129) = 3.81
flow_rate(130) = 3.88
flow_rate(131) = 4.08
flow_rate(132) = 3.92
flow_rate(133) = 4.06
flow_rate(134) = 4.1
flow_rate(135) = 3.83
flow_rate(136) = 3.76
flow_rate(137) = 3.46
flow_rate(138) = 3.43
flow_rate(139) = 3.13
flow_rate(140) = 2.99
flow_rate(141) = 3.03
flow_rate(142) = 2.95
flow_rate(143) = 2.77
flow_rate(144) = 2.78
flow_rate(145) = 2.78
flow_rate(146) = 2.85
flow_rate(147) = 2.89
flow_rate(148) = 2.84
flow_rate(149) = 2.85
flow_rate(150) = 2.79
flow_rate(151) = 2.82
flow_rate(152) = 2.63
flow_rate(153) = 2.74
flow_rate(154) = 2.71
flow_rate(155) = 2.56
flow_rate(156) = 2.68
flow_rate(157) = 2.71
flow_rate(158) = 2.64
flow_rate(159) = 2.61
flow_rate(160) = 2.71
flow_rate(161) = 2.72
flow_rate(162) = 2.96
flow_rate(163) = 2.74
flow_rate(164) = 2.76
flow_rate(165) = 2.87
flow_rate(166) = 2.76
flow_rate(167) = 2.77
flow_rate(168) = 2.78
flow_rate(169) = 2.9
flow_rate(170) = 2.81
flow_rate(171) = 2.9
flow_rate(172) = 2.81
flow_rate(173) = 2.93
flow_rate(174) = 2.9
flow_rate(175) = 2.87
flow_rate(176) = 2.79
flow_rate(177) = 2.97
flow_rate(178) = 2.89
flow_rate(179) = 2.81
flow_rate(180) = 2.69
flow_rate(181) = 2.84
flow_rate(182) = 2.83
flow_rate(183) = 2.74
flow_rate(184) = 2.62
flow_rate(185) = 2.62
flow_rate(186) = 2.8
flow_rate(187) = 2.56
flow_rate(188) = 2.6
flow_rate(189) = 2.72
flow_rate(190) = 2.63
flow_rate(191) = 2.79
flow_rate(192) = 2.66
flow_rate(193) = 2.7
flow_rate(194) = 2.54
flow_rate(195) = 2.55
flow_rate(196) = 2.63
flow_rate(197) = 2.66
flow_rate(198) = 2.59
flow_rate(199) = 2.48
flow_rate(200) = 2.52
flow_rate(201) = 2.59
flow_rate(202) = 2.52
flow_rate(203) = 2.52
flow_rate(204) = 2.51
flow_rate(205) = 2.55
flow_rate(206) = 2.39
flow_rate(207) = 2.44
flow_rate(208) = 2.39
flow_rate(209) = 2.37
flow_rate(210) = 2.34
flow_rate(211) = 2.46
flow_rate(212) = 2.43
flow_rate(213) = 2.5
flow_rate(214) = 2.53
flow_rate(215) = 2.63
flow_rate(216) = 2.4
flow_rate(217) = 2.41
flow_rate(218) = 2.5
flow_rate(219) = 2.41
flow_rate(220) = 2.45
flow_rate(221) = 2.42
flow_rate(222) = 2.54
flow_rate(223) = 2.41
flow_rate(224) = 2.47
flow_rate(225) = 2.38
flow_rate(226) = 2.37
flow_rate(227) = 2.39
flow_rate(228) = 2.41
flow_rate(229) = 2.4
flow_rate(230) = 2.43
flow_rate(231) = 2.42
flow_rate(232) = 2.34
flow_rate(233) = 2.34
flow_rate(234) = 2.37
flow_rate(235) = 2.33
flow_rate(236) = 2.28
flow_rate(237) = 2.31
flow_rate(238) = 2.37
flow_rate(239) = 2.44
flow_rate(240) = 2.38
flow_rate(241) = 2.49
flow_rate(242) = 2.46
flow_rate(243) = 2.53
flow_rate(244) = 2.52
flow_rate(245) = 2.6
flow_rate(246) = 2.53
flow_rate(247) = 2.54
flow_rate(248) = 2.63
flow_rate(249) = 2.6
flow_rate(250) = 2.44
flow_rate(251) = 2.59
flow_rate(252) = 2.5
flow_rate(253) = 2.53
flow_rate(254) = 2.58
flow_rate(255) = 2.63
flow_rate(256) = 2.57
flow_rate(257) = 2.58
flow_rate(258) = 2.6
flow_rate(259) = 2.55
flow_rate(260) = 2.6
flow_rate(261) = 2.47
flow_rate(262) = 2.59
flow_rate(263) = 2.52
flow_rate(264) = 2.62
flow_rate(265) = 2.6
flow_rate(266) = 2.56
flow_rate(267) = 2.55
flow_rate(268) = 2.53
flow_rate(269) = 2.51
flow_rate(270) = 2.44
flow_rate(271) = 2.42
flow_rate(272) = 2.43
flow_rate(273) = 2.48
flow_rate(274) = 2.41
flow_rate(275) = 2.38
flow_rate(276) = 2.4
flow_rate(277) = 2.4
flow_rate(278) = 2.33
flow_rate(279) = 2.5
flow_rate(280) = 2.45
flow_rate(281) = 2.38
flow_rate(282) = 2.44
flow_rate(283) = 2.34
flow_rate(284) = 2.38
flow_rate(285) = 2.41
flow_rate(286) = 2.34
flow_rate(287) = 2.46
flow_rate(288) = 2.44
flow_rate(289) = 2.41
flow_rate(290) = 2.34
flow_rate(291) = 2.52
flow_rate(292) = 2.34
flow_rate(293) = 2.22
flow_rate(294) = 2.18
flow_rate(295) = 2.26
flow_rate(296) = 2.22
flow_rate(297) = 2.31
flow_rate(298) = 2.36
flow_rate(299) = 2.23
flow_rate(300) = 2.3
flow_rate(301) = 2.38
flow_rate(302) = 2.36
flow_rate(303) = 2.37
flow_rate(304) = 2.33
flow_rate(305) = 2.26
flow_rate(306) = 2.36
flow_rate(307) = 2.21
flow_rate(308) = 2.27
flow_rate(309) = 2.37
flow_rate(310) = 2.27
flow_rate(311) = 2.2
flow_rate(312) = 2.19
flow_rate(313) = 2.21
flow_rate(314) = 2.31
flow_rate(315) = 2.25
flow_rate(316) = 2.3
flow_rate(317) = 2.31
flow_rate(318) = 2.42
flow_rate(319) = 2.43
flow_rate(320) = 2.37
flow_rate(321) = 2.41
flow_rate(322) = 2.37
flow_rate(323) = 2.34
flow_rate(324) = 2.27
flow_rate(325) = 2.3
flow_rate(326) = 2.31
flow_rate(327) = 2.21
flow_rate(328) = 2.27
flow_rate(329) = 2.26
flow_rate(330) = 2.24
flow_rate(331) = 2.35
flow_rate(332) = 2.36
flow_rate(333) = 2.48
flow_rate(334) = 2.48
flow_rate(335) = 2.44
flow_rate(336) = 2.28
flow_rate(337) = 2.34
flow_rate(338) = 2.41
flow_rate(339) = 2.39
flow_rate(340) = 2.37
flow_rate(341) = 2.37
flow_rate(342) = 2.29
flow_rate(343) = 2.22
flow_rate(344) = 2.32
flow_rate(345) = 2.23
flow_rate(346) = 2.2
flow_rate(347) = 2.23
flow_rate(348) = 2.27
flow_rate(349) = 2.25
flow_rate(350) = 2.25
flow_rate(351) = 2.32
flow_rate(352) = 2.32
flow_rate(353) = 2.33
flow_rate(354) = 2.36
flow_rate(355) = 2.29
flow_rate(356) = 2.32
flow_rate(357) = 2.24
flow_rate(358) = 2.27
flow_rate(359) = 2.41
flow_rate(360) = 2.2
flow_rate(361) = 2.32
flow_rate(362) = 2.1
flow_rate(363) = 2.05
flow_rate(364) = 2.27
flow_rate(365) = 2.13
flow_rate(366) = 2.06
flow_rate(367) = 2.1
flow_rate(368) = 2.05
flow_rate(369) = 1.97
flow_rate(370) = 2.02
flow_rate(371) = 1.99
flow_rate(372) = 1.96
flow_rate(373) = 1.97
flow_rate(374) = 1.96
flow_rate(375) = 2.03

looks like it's 7.4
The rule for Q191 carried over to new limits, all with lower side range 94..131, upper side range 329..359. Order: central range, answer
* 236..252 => 1.61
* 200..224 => 3.66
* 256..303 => 3.30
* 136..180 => 4.21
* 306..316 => 0.83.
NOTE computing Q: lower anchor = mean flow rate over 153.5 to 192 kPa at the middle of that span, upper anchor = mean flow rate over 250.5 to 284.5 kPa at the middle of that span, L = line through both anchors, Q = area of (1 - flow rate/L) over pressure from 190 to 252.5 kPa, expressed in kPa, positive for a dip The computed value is 3.5 kPa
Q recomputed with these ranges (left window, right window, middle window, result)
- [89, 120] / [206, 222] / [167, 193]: -0.7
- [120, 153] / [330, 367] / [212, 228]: 2.5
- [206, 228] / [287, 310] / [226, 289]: -2.3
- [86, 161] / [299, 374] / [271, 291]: 0.9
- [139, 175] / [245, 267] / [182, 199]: 0.4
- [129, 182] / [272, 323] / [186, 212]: 2.3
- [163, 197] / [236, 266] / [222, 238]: 1.3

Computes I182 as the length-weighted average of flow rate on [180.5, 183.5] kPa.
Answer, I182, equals 2.8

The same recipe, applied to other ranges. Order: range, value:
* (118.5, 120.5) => 3.21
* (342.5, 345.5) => 2.26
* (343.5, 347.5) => 2.25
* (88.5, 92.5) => 3.32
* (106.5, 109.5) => 3.35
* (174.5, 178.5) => 2.88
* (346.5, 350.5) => 2.25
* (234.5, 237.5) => 2.31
